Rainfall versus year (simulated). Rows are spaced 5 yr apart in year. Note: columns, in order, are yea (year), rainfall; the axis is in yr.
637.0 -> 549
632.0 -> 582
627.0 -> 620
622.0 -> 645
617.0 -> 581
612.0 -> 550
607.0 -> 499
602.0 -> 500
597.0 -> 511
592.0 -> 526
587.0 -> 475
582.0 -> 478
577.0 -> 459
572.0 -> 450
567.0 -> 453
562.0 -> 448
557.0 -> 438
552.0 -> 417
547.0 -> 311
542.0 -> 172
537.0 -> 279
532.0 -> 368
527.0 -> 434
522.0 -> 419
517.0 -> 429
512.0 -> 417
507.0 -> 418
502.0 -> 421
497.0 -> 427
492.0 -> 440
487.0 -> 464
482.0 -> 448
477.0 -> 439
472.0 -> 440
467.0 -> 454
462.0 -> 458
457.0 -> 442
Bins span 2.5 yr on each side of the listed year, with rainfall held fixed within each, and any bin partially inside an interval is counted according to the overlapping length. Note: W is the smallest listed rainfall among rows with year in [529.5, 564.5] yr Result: 172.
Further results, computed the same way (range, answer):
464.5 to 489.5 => 439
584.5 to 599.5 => 475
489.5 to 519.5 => 417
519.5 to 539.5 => 279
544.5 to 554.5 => 311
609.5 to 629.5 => 550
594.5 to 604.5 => 500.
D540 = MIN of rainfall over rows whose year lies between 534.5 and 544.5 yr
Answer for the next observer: 172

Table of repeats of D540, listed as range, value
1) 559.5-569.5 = 448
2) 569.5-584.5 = 450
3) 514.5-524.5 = 419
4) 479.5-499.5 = 427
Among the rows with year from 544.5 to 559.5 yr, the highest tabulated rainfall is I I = 438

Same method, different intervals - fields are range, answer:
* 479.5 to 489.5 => 464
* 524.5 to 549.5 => 434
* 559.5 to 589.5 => 478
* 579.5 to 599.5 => 526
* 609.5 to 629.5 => 645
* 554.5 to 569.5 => 453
